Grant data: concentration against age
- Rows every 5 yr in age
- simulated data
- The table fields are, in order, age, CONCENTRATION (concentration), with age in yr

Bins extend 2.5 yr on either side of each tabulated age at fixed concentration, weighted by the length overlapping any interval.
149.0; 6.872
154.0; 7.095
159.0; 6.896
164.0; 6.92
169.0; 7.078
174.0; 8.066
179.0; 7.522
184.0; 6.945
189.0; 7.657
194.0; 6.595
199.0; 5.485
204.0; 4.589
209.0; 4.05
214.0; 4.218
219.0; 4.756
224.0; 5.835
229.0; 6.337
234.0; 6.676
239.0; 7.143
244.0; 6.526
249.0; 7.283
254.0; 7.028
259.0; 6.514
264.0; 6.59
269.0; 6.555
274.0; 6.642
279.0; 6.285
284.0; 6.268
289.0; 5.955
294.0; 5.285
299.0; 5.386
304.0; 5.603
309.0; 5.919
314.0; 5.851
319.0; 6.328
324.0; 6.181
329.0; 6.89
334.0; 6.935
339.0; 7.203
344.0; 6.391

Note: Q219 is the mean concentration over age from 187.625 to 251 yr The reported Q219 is 5.89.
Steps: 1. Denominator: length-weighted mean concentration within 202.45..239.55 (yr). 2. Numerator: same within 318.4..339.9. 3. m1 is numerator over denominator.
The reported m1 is 1.2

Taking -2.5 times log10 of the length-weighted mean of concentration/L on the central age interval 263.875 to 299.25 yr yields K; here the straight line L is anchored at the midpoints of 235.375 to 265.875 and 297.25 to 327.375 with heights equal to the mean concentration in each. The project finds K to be 0.04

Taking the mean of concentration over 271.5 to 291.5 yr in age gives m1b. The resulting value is 6.29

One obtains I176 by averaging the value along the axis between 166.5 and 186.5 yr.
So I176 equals 7.4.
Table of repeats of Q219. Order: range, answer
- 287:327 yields 5.83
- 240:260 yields 6.88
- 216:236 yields 5.84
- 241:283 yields 6.67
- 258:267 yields 6.56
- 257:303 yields 6.14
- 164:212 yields 6.44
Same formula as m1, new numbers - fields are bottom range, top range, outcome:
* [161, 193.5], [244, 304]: 0.86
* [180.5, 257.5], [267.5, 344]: 1.02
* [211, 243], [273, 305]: 1.01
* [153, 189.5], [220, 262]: 0.91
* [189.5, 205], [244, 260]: 1.17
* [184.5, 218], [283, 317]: 1.04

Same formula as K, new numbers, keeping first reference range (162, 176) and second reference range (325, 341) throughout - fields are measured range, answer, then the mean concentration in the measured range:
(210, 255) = 0.176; 6.1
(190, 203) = 0.199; 6.06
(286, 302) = 0.253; 5.57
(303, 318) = 0.190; 5.86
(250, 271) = 0.062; 6.72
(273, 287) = 0.114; 6.36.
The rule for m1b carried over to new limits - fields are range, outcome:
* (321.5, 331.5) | 6.54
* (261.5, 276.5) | 6.6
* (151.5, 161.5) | 7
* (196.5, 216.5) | 4.59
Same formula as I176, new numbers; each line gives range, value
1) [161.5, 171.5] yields 7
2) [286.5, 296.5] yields 5.62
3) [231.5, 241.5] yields 6.91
